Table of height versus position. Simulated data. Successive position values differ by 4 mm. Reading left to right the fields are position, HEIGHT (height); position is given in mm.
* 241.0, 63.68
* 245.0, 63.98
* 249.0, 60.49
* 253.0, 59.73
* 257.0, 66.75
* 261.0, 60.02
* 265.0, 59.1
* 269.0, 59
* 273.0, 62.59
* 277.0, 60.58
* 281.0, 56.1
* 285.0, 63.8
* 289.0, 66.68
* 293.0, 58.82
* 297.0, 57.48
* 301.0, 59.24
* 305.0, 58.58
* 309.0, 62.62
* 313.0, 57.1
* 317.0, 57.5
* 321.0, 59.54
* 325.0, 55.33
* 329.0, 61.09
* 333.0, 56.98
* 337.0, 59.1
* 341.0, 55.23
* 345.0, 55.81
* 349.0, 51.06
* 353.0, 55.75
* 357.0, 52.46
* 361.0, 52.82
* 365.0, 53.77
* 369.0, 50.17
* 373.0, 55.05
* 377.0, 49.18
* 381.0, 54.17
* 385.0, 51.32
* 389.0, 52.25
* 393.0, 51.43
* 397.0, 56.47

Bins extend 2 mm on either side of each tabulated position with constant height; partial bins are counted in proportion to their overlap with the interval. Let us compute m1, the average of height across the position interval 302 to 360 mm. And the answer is 57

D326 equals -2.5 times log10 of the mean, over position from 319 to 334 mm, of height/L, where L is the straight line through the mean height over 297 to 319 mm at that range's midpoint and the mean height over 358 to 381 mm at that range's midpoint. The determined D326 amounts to -0.03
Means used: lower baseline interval 58.9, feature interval 58.3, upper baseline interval 52.4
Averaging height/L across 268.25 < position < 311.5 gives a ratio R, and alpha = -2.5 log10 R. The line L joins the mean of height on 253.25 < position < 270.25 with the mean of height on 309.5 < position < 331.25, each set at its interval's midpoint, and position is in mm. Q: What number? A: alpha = -0.01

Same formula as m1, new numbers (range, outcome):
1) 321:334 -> 58.1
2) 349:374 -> 53.1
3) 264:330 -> 59.7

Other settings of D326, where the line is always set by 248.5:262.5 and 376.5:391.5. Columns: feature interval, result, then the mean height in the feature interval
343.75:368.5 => 0.02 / 53.3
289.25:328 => -0.02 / 58.9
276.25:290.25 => -0.03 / 61.6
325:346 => -0.03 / 57.5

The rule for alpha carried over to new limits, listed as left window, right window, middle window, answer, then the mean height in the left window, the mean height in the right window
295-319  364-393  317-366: -0.01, 58.8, 52.2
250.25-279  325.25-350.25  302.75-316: -0.02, 61.1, 56.6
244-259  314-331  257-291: 0.00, 62.7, 58.3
